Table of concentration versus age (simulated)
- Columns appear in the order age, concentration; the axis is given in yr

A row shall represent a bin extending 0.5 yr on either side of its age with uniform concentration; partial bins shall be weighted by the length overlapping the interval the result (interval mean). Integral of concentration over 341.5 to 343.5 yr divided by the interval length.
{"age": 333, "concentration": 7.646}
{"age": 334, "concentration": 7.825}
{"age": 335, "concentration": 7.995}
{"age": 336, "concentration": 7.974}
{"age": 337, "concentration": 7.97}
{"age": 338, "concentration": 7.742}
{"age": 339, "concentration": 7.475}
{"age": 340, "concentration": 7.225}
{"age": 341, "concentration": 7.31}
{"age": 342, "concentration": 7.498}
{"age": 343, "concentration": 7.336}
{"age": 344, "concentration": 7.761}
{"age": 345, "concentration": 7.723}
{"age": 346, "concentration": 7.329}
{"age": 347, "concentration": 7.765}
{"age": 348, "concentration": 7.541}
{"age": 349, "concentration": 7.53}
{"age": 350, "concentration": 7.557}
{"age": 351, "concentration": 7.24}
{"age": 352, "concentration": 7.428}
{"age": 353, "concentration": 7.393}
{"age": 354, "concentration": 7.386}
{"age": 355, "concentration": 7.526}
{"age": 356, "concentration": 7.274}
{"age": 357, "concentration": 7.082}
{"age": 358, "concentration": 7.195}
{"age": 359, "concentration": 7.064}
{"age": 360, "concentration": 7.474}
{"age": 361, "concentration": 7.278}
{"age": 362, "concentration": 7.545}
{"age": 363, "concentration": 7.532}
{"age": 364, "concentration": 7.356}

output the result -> 7.42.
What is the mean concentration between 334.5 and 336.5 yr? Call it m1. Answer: 7.98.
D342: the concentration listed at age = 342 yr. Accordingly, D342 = 7.498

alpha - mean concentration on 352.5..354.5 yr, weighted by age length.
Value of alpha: 7.39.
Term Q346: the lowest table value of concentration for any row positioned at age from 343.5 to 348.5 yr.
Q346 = 7.329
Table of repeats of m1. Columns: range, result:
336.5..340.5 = 7.6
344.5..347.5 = 7.61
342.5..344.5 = 7.55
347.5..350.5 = 7.54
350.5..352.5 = 7.33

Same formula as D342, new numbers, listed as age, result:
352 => 7.428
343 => 7.336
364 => 7.356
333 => 7.646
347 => 7.765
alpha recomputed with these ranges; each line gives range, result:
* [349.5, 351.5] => 7.4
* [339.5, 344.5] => 7.43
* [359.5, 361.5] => 7.38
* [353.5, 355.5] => 7.46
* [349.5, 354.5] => 7.4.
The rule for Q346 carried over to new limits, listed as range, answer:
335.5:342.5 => 7.225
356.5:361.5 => 7.064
